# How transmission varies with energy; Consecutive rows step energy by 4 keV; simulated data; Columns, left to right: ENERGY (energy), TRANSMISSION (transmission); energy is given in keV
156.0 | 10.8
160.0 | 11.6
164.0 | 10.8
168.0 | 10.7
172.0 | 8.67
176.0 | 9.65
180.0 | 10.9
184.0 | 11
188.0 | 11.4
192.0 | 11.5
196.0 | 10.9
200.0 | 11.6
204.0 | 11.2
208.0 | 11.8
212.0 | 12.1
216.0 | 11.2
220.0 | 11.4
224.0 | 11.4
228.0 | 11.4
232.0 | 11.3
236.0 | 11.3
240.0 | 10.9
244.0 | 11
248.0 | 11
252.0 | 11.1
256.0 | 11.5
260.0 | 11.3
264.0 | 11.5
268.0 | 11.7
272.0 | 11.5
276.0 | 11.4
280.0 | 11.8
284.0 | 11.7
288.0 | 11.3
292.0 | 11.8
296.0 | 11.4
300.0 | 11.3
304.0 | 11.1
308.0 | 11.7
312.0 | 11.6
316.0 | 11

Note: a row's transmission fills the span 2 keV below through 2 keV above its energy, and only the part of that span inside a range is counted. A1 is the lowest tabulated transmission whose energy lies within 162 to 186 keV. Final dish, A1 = 8.67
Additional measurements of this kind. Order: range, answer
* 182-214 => 10.9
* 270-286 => 11.4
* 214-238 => 11.2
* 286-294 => 11.3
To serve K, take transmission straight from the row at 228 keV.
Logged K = 11.4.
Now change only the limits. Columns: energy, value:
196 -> 10.9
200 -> 11.6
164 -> 10.8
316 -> 11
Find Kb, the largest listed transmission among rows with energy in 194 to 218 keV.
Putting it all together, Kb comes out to 12.1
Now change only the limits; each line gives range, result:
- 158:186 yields 11.6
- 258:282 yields 11.8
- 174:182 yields 10.9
